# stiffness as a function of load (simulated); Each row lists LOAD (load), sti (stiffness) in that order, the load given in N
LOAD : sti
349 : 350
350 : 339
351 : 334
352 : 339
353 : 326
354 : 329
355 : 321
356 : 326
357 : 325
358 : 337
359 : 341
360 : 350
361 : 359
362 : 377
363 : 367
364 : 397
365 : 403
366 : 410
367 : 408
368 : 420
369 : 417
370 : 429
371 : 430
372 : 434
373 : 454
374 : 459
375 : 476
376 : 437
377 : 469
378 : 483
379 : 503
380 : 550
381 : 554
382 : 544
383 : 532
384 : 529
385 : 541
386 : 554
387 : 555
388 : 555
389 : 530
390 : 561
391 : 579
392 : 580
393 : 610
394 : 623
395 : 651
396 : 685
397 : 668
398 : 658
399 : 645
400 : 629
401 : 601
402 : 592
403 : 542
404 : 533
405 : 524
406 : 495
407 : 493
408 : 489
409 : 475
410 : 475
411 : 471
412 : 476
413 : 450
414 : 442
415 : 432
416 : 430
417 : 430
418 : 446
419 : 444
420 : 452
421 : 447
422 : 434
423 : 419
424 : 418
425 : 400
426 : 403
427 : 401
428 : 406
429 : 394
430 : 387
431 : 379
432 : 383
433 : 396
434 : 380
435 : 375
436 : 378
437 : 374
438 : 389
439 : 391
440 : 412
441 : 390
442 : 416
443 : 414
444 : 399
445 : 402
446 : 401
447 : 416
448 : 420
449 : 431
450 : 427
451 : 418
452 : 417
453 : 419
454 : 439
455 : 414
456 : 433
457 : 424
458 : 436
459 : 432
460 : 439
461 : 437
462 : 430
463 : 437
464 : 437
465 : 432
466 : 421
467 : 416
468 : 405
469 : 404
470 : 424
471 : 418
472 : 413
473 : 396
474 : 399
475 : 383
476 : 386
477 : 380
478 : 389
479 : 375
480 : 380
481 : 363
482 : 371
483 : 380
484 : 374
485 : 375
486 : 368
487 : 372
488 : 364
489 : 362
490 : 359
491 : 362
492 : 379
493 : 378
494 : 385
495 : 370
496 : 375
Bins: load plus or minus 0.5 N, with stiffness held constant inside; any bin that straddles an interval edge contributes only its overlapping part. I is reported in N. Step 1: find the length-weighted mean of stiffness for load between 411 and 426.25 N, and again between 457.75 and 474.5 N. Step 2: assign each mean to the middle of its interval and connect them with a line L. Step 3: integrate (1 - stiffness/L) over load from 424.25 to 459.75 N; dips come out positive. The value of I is 1.9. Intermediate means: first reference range 437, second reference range 422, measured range 406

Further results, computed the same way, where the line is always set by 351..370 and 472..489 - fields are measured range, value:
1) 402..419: -4.91 N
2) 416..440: -2.15 N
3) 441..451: -1.02 N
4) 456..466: -1.50 N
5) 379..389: -4.77 N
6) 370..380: -2.64 N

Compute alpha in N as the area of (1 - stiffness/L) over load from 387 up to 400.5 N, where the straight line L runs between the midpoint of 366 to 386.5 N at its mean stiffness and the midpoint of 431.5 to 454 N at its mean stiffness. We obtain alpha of -4.5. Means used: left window 479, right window 403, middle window 611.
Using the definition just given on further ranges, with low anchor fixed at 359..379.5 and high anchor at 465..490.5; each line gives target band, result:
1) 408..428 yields -1.6 N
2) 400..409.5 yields -2.8 N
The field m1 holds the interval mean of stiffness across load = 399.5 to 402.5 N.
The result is 607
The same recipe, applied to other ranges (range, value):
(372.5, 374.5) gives 456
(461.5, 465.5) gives 434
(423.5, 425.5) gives 409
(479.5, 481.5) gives 372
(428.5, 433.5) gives 388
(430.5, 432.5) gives 381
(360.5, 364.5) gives 375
